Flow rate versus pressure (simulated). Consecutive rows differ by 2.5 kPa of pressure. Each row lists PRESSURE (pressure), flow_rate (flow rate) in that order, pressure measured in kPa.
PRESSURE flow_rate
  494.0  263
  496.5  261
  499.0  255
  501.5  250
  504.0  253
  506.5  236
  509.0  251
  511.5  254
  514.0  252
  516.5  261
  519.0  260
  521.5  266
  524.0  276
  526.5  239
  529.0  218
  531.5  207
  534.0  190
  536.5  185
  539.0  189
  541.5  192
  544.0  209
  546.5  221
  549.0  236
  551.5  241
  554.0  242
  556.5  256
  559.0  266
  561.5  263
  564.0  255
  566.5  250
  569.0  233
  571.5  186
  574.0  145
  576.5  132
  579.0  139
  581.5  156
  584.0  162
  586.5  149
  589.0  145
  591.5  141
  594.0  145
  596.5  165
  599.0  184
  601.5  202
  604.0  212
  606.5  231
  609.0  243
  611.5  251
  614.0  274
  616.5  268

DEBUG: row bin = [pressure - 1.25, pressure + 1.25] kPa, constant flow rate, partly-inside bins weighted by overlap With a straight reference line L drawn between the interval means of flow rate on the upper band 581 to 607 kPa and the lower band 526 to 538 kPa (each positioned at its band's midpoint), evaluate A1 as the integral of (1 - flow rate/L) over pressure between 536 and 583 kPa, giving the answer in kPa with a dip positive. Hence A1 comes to -4.9 kPa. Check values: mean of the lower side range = 205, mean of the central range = 210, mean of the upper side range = 171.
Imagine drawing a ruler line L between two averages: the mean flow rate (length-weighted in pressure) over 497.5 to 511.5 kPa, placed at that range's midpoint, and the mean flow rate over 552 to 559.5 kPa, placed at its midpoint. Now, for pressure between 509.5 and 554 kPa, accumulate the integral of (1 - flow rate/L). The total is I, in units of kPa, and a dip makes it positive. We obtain 3.7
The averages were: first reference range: 250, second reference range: 252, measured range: 230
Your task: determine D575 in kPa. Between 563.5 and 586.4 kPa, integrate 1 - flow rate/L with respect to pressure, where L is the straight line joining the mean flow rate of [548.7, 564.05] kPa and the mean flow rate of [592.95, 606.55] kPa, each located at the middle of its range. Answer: 4.6 kPa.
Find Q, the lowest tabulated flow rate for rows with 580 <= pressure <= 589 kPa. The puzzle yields 145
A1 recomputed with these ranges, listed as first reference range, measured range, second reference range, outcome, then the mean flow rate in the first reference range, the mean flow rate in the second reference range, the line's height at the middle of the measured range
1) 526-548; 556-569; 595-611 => -3.2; 205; 207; 206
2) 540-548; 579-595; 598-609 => 4.7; 208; 212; 211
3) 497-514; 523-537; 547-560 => 1.6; 250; 246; 248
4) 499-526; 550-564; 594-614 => -1.1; 255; 212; 234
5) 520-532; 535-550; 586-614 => 1.8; 244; 193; 232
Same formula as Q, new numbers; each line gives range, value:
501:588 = 132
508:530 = 218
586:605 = 141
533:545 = 185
